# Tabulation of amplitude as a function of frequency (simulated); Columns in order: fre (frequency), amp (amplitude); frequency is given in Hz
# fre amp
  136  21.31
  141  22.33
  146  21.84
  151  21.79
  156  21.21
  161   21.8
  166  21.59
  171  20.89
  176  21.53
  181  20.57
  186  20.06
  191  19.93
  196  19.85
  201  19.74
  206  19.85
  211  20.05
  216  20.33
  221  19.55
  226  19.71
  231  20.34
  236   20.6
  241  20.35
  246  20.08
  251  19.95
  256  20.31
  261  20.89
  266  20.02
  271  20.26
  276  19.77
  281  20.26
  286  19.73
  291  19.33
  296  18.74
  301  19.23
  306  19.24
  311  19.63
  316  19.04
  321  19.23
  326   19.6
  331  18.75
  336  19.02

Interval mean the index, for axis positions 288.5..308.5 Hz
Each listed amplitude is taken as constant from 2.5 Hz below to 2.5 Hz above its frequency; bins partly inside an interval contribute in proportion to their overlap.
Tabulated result 19.1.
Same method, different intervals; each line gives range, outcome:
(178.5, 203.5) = 20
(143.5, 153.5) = 21.8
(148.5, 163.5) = 21.6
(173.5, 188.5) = 20.7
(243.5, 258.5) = 20.1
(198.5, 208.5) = 19.8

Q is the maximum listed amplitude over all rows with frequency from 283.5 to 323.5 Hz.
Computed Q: 19.73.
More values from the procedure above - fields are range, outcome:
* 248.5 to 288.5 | 20.89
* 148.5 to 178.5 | 21.8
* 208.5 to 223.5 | 20.33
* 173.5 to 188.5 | 21.53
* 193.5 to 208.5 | 19.85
